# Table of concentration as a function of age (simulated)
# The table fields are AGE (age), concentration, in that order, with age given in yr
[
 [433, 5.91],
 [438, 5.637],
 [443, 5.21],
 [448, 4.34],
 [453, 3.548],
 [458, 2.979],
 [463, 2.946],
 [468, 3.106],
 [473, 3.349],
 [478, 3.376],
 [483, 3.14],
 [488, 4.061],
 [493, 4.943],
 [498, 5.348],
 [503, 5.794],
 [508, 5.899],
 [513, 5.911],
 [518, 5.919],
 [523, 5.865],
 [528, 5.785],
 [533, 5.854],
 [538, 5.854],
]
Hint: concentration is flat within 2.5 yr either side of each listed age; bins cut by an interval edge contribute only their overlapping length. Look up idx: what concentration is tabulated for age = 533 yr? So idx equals 5.854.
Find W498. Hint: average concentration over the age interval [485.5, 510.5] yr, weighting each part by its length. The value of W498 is 5.21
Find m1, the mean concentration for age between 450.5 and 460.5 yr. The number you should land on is 3.26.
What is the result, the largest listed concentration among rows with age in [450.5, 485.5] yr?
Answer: 3.548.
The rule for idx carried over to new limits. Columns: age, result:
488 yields 4.061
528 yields 5.785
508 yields 5.899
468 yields 3.106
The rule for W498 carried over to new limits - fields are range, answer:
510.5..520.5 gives 5.92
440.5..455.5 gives 4.37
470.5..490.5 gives 3.48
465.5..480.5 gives 3.28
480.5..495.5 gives 4.05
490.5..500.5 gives 5.15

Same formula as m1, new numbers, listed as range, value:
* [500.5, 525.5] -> 5.88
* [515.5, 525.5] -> 5.89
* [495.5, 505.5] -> 5.57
